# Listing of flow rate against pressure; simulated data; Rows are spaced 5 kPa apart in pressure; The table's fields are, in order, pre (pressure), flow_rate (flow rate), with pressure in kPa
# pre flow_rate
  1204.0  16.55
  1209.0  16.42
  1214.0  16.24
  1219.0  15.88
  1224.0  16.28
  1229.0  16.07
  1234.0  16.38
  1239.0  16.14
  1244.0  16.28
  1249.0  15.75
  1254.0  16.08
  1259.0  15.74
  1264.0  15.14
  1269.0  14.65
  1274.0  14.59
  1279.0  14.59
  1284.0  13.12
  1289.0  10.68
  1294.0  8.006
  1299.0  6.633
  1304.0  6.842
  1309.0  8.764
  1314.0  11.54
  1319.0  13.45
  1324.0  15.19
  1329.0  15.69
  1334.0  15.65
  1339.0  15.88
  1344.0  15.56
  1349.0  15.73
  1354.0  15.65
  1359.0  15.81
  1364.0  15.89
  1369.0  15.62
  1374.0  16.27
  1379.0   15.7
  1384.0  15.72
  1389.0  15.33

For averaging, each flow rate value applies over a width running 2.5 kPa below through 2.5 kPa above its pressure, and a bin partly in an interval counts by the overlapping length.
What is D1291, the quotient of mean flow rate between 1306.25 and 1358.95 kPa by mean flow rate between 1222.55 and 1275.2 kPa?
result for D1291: 0.91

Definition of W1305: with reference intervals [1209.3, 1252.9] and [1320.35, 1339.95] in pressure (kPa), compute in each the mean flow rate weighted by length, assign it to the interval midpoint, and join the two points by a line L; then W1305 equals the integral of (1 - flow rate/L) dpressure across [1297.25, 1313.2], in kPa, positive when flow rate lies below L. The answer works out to 7.9 kPa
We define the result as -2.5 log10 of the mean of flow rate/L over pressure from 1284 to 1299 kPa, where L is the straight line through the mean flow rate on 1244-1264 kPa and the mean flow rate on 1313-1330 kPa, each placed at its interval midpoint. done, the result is 0.48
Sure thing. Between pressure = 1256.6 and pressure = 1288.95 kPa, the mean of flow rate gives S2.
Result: 14.3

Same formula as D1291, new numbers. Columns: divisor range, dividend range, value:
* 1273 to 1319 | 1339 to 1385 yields 1.49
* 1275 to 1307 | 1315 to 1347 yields 1.48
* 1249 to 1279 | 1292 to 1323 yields 0.62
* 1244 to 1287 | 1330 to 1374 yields 1.05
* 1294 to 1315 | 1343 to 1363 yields 1.92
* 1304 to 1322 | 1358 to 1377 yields 1.48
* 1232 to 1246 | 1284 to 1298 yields 0.60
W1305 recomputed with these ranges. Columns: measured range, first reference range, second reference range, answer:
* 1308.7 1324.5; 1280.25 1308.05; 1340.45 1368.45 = -0.8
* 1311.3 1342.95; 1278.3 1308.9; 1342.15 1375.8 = -4.4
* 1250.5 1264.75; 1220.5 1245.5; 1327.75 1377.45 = 0.4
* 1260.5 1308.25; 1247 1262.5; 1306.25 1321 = 7.3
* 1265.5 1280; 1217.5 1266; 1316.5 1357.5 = 1.0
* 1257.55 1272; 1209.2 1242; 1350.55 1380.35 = 0.9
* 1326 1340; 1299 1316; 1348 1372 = -4.2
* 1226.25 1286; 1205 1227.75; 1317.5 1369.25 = 2.2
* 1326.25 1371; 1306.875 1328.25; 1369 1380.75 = -4.2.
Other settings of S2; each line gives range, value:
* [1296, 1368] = 13.5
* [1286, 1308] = 8.21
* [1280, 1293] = 11.8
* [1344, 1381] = 15.8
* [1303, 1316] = 9.21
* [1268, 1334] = 11.9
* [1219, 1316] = 13.4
